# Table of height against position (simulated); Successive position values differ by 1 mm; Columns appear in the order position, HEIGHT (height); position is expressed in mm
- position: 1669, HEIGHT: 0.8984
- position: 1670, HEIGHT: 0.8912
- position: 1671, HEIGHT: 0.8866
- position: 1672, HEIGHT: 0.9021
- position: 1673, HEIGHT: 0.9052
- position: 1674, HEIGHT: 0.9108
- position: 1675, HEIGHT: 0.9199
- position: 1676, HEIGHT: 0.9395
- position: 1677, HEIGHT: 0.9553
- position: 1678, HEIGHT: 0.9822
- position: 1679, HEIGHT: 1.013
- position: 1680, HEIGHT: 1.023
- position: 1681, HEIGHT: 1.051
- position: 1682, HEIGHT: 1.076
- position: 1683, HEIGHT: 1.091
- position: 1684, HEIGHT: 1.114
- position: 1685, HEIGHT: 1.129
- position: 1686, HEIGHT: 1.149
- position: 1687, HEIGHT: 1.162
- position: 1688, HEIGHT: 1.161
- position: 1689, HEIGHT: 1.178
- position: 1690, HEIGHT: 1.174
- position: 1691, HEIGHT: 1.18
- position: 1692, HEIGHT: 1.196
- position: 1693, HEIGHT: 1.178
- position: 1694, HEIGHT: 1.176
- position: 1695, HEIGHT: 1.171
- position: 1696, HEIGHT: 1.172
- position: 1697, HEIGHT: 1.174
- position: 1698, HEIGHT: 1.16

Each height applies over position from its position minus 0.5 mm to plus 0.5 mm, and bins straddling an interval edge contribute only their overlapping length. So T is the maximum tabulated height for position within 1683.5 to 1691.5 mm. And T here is 1.18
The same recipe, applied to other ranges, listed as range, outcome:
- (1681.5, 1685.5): 1.129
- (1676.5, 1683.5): 1.091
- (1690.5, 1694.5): 1.196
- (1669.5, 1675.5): 0.9199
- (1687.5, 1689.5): 1.178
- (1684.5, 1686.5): 1.149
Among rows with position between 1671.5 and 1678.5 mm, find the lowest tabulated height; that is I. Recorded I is 0.9021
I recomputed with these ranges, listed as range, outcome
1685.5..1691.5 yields 1.149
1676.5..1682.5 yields 0.9553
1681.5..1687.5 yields 1.076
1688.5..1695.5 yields 1.171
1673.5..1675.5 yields 0.9108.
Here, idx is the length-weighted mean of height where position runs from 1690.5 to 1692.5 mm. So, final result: 1.19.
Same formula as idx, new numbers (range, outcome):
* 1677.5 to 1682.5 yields 1.03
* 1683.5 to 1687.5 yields 1.14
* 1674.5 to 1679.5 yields 0.962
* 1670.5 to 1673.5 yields 0.898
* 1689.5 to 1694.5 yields 1.18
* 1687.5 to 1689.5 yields 1.17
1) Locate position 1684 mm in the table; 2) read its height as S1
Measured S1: 1.114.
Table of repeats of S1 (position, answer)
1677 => 0.9553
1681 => 1.051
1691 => 1.18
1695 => 1.171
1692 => 1.196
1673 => 0.9052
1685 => 1.129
